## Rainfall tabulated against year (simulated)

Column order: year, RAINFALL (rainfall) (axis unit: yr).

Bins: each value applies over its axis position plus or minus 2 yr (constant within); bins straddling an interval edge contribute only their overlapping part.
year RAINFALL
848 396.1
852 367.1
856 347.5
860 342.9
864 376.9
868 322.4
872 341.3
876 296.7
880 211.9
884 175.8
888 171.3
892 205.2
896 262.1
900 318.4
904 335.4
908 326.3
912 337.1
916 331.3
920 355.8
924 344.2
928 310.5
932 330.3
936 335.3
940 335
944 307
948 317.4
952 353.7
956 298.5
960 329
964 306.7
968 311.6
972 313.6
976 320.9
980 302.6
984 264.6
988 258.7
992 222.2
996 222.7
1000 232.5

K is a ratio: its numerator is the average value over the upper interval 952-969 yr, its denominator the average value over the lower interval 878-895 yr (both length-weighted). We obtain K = 1.62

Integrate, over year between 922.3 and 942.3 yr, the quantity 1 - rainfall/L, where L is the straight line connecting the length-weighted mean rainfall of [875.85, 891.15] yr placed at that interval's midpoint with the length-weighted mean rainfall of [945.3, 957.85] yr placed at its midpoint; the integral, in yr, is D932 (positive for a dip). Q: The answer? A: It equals -2.9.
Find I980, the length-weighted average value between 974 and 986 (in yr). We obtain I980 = 296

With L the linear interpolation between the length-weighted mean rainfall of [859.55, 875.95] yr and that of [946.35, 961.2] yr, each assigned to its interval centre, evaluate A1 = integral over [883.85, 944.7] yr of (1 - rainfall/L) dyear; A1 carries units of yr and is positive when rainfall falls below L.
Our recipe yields 5.3 yr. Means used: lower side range 340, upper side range 325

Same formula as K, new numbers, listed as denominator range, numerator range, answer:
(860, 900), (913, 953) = 1.23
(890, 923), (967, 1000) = 0.88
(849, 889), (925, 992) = 1.03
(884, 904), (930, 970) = 1.33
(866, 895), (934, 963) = 1.31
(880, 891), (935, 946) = 1.77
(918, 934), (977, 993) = 0.80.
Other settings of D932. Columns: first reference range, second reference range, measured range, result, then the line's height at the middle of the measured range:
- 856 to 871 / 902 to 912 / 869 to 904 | 8.7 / 339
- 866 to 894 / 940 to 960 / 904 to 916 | -2.3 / 279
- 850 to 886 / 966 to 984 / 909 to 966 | -3.8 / 308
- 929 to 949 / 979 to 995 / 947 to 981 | -3.4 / 289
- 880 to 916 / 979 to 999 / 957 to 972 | -3.5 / 255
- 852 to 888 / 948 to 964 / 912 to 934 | -1.5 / 314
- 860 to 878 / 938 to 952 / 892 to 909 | 1.7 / 331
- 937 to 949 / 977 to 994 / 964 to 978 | -1.5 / 285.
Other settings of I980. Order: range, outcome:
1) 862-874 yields 347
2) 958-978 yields 316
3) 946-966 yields 321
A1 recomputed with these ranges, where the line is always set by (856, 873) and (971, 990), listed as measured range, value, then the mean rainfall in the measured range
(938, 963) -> -1.44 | 323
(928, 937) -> -0.39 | 328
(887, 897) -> 3.63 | 212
